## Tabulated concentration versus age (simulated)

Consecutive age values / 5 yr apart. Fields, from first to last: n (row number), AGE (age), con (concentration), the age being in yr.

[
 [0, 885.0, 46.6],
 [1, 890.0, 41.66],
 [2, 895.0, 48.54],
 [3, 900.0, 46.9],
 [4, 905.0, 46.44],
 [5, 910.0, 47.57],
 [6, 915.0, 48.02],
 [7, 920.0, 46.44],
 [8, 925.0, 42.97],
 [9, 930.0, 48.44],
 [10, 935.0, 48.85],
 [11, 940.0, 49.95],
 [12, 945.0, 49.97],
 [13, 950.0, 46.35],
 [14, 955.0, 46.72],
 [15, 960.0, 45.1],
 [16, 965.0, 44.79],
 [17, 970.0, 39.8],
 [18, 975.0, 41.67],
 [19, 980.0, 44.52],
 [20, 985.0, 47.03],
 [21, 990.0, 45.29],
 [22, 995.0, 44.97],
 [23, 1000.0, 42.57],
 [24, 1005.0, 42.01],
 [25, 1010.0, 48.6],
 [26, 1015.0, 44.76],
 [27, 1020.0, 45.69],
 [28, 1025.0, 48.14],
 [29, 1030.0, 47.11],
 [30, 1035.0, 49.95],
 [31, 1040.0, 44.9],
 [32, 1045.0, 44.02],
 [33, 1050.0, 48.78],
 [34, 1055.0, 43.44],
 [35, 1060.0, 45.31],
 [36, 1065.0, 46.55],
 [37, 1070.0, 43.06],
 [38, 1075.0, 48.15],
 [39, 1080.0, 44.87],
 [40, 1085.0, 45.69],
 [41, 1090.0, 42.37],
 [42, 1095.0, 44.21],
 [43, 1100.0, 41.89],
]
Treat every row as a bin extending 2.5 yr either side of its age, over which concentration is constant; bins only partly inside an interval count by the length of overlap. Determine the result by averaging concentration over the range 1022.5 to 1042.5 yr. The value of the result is 47.5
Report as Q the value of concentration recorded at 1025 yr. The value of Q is 48.14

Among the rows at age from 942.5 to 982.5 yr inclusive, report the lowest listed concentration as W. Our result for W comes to 39.8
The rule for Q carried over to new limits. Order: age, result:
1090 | 42.37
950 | 46.35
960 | 45.1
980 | 44.52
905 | 46.44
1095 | 44.21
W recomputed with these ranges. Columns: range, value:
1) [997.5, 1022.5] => 42.01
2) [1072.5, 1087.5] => 44.87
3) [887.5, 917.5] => 41.66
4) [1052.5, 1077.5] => 43.06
